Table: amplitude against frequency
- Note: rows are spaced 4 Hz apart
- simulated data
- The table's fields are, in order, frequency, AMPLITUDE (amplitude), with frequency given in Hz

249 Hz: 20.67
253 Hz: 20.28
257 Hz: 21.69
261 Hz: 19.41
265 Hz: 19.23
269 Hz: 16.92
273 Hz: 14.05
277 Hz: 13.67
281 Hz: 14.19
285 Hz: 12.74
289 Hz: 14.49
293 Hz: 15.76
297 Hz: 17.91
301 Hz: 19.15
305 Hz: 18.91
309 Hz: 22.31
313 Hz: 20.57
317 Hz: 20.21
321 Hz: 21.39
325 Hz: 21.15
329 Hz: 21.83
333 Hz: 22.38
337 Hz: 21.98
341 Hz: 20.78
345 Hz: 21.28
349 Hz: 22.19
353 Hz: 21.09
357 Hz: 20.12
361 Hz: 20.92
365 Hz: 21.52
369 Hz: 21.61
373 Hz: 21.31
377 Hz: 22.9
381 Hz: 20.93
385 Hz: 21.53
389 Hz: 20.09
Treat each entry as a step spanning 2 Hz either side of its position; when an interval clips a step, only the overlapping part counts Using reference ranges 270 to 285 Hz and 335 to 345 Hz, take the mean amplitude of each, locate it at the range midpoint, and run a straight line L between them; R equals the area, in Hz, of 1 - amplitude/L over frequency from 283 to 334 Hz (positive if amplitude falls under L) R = -3.8 Hz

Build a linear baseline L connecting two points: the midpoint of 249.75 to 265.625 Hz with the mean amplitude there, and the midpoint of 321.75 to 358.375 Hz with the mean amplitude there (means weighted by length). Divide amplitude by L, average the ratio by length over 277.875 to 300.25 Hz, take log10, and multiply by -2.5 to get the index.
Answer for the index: 0.338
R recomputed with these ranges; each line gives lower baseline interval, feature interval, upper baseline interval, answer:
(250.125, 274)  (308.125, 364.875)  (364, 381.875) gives -1.43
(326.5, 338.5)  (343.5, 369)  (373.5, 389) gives 0.66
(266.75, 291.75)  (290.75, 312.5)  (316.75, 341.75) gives -1.51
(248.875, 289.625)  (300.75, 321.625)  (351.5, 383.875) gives -1.84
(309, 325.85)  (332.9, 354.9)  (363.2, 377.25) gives -0.22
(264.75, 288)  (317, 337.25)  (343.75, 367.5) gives -2.87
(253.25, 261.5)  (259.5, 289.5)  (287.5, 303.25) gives 5.50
